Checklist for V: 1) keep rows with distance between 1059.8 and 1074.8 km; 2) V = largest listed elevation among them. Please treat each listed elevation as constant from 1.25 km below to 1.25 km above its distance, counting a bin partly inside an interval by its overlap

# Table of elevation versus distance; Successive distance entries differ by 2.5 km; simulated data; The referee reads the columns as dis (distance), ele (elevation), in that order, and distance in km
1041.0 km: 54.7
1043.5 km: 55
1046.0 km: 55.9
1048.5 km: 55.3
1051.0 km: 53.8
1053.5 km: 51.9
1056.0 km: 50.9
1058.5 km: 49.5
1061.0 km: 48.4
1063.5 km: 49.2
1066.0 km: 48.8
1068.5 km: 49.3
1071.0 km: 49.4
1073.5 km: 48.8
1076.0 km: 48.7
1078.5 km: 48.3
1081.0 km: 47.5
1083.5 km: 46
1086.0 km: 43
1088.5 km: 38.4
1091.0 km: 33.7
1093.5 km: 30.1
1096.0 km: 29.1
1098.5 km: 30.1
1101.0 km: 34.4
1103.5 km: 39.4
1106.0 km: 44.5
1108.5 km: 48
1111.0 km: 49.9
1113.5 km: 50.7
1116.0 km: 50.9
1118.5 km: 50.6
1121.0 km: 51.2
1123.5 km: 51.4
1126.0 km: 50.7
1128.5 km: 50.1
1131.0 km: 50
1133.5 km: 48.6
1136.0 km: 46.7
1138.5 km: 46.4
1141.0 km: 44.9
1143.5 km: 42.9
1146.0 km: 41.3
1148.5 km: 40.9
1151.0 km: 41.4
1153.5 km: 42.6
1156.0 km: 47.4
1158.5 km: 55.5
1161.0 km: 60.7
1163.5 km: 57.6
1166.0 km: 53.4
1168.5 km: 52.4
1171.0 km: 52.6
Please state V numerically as 49.4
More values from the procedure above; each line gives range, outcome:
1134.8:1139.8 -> 46.7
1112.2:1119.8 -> 50.9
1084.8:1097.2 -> 43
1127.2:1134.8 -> 50.1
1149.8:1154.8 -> 42.6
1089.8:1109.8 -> 48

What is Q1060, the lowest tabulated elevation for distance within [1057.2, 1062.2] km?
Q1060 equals 48.4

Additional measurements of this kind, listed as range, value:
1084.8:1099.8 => 29.1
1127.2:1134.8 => 48.6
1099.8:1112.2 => 34.4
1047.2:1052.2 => 53.8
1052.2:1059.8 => 49.5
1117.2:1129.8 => 50.1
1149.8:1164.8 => 41.4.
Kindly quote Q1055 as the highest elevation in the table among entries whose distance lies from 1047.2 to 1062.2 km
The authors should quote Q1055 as 55.3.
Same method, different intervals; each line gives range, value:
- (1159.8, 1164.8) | 60.7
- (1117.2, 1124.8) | 51.4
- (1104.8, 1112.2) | 49.9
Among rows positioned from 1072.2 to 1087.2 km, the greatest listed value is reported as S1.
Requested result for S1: 48.8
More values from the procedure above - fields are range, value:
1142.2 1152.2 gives 42.9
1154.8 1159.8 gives 55.5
